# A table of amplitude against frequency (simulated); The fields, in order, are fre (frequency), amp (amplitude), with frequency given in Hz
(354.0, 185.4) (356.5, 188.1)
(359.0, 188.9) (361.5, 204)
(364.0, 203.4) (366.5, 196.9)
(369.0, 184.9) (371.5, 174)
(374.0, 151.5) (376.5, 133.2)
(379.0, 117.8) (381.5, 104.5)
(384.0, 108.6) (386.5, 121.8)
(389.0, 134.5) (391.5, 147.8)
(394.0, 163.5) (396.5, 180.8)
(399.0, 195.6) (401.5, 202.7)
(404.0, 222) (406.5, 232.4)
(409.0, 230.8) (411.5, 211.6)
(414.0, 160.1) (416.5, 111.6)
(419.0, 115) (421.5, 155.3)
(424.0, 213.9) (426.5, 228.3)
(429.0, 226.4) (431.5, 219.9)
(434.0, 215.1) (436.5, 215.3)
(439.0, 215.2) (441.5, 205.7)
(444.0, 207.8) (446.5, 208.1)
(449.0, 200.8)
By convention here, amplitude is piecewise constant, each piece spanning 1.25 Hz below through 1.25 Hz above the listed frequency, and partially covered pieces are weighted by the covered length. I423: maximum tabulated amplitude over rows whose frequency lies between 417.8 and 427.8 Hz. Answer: 228.3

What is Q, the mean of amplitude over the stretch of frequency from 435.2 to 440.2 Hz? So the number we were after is 215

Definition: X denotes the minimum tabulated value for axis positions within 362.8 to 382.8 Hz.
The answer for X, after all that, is 104.5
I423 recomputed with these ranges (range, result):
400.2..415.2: 232.4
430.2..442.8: 219.9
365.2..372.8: 196.9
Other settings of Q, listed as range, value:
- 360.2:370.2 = 197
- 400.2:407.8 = 219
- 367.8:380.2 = 152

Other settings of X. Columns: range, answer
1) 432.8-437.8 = 215.1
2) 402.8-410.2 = 222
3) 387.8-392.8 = 134.5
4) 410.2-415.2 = 160.1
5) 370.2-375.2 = 151.5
